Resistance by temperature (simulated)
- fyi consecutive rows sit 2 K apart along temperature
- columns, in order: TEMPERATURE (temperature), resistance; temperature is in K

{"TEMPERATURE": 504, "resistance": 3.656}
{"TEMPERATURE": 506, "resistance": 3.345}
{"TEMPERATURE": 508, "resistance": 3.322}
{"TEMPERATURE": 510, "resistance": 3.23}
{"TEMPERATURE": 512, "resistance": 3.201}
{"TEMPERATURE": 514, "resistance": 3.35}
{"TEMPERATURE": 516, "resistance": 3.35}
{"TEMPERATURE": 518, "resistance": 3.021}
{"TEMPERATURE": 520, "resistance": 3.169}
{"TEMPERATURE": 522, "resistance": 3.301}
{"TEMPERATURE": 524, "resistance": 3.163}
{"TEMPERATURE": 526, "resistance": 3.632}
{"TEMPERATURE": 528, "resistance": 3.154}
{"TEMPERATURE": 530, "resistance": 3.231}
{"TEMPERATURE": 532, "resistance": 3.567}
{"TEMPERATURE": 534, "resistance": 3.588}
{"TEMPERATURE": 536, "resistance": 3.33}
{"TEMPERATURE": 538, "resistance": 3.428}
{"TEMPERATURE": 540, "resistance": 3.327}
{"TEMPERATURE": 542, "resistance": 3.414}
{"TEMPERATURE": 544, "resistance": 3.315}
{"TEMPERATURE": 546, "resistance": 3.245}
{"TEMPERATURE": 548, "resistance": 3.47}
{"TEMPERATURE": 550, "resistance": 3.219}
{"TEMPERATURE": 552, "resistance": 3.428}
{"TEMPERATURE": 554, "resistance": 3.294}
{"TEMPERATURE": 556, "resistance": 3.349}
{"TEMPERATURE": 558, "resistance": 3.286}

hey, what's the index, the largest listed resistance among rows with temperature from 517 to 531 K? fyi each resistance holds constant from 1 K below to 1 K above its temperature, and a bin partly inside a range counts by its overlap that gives 3.632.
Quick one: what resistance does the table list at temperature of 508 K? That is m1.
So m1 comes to 3.322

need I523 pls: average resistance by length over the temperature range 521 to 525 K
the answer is 3.23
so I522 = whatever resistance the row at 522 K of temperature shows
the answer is 3.301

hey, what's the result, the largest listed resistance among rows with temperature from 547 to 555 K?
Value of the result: 3.47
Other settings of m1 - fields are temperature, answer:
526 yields 3.632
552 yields 3.428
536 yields 3.33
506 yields 3.345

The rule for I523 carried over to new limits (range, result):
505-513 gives 3.27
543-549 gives 3.34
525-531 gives 3.34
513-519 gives 3.24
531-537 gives 3.49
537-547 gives 3.35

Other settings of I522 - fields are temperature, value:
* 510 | 3.23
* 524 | 3.163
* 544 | 3.315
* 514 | 3.35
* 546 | 3.245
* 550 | 3.219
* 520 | 3.169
